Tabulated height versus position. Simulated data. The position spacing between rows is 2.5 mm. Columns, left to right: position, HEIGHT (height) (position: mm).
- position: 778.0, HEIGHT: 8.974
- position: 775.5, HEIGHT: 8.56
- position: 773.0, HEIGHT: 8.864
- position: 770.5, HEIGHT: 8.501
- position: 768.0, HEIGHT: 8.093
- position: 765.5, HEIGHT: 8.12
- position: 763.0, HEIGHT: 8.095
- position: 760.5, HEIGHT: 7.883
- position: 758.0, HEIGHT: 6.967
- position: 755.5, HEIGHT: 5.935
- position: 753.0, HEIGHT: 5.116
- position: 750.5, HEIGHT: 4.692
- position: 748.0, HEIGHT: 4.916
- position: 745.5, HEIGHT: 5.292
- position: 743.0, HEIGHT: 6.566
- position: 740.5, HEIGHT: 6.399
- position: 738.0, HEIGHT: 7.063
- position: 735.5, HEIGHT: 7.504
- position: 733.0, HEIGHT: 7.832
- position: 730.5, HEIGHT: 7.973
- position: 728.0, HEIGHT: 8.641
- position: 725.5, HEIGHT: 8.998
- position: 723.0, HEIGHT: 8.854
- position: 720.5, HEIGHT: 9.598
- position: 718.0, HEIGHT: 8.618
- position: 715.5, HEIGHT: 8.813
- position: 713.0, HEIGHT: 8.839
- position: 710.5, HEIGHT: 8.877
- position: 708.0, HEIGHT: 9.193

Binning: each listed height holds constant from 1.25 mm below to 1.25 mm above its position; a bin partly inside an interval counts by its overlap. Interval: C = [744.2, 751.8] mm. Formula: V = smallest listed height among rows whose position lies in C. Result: 4.692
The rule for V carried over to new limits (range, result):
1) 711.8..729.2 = 8.618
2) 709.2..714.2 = 8.839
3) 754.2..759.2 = 5.935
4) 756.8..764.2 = 6.967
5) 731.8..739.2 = 7.063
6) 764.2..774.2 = 8.093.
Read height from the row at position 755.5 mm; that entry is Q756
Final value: 5.935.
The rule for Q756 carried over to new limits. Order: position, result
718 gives 8.618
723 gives 8.854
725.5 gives 8.998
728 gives 8.641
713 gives 8.839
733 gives 7.832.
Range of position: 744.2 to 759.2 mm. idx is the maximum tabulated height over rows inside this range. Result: 6.967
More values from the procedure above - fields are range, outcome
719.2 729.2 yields 9.598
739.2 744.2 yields 6.566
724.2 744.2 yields 8.998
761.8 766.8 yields 8.12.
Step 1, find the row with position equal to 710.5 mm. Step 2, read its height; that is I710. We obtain 8.877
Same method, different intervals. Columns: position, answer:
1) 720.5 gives 9.598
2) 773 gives 8.864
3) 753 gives 5.116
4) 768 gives 8.093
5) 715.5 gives 8.813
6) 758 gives 6.967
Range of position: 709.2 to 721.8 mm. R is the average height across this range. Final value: 8.95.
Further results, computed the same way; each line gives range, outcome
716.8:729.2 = 8.94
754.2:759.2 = 6.43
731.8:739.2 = 7.47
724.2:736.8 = 8.19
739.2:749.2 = 5.8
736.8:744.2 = 6.67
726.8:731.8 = 8.3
